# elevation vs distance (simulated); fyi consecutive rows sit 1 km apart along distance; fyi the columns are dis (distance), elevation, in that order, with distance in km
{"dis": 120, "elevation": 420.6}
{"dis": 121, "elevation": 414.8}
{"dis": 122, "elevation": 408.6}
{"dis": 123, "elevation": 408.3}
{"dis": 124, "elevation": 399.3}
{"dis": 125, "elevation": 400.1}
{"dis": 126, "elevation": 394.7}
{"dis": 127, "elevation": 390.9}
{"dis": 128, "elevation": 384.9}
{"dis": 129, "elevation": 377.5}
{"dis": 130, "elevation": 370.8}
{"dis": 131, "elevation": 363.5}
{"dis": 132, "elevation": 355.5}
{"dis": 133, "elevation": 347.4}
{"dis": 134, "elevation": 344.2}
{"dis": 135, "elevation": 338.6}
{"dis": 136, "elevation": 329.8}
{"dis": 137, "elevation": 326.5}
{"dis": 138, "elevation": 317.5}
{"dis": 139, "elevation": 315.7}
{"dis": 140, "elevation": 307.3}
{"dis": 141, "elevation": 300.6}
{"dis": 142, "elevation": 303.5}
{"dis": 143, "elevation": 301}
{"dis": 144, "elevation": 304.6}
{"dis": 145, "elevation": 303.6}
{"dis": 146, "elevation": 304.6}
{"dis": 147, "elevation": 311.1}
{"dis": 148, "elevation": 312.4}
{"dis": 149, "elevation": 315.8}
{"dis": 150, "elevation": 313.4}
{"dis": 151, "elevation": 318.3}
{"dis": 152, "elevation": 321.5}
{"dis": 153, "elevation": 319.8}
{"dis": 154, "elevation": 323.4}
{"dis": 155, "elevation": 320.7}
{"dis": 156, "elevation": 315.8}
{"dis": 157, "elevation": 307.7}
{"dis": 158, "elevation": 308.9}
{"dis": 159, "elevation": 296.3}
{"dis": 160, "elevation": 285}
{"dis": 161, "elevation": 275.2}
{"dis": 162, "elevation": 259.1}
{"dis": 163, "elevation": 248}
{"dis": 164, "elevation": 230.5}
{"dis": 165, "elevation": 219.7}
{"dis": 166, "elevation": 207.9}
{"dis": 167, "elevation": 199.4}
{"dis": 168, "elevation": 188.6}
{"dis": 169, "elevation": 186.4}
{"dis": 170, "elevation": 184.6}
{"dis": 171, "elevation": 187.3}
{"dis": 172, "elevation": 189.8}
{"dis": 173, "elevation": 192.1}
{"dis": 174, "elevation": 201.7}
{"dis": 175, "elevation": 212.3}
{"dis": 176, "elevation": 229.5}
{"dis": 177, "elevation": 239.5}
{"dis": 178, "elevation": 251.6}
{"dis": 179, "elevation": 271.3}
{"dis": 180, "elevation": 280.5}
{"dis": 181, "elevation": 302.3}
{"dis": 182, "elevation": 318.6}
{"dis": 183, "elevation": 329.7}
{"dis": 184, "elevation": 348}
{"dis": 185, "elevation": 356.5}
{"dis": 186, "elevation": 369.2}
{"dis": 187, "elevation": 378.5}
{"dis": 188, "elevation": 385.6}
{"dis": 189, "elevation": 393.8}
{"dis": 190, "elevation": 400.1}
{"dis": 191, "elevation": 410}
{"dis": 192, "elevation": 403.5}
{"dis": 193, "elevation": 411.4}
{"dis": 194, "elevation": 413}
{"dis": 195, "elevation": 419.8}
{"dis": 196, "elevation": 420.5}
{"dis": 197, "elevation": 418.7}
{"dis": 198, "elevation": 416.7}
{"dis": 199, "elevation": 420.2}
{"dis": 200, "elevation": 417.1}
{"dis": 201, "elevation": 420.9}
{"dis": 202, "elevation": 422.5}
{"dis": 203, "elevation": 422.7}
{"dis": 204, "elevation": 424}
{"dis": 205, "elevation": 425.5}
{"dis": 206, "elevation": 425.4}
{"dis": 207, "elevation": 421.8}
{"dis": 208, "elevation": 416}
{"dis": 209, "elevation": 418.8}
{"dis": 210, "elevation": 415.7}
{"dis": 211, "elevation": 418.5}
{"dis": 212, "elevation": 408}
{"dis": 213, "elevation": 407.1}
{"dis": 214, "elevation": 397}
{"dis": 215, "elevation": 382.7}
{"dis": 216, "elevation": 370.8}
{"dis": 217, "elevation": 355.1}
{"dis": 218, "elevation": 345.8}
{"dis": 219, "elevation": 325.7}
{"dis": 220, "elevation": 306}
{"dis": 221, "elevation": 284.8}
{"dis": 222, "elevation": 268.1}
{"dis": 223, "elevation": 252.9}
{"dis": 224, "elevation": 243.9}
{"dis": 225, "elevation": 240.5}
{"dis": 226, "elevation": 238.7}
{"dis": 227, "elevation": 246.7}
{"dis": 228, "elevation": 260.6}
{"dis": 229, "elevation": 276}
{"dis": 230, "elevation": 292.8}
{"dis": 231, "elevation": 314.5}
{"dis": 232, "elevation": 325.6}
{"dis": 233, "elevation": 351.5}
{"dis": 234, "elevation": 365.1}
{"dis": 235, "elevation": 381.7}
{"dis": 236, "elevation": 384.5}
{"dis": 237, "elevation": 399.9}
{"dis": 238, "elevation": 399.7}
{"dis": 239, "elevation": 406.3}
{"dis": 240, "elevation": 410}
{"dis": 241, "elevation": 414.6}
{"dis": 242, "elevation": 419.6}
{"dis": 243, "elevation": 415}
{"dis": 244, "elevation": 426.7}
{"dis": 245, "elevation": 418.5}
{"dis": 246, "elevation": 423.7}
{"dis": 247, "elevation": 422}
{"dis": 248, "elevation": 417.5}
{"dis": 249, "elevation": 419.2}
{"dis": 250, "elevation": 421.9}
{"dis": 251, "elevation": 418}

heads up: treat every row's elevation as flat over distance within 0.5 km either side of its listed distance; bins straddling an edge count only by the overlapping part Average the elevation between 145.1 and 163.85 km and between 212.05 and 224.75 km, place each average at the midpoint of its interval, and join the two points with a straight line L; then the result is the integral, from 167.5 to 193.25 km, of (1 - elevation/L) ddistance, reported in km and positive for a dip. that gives 1.8 km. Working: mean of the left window 302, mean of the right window 329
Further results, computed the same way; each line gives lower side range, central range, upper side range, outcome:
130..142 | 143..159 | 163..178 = -2.06 km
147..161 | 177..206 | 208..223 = -3.01 km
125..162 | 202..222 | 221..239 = -4.59 km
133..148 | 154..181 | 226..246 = 6.90 km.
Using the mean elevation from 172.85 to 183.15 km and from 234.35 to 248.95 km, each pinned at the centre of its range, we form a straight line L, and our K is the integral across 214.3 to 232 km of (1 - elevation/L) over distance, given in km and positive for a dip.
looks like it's 3.3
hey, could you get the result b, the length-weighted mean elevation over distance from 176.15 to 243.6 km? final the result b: 362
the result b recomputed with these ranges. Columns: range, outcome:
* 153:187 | 264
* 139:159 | 311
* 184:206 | 406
